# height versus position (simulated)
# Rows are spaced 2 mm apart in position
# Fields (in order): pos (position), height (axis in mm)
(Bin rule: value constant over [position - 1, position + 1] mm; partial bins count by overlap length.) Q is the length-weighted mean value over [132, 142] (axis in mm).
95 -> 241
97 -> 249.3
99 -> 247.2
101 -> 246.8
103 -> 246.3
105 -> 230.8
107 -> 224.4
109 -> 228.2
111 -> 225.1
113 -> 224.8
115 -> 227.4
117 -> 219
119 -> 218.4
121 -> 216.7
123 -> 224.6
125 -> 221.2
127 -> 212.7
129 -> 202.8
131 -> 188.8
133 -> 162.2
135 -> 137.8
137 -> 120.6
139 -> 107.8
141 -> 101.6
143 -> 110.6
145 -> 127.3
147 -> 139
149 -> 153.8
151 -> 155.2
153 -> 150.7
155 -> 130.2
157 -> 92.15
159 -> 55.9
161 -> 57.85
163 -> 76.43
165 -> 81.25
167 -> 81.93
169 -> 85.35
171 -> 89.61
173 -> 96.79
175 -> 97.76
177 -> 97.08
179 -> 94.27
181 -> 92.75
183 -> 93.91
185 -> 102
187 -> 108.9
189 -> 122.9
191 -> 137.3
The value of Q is 126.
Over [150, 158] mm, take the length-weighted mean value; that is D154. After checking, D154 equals 132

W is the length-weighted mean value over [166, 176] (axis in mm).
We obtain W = 90.3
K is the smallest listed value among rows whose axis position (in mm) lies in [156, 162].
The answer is 55.9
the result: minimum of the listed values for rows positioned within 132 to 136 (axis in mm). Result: 137.8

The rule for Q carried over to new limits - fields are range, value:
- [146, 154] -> 150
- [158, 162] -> 56.9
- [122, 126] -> 223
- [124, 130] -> 212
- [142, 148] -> 126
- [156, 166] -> 72.7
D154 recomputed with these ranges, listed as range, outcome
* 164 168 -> 81.6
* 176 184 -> 94.5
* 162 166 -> 78.8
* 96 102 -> 248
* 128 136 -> 173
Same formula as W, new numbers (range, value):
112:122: 221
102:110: 232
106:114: 226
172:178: 97.2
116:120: 219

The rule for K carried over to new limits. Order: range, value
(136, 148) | 101.6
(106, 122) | 216.7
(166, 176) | 81.93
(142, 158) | 92.15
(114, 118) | 219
